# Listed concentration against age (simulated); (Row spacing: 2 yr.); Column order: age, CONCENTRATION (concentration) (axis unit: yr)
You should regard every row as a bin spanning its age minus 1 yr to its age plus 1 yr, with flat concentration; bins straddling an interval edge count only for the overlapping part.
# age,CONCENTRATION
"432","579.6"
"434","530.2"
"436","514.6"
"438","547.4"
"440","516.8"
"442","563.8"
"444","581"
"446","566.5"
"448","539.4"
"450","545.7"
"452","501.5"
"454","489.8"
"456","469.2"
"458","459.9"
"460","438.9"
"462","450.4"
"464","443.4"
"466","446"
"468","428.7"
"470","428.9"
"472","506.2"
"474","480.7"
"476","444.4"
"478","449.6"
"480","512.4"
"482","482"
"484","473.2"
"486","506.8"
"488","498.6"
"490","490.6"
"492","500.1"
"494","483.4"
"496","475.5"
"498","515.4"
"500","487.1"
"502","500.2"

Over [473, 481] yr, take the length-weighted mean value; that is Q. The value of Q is 472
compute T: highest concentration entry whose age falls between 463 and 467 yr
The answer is 446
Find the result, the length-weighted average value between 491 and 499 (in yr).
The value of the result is 494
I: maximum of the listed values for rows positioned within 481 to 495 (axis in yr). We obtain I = 506.8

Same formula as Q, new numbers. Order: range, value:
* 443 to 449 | 562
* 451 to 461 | 472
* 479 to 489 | 495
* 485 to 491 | 499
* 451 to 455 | 496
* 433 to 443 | 535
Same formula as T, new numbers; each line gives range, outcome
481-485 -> 482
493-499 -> 515.4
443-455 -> 581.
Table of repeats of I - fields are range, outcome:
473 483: 512.4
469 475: 506.2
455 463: 469.2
